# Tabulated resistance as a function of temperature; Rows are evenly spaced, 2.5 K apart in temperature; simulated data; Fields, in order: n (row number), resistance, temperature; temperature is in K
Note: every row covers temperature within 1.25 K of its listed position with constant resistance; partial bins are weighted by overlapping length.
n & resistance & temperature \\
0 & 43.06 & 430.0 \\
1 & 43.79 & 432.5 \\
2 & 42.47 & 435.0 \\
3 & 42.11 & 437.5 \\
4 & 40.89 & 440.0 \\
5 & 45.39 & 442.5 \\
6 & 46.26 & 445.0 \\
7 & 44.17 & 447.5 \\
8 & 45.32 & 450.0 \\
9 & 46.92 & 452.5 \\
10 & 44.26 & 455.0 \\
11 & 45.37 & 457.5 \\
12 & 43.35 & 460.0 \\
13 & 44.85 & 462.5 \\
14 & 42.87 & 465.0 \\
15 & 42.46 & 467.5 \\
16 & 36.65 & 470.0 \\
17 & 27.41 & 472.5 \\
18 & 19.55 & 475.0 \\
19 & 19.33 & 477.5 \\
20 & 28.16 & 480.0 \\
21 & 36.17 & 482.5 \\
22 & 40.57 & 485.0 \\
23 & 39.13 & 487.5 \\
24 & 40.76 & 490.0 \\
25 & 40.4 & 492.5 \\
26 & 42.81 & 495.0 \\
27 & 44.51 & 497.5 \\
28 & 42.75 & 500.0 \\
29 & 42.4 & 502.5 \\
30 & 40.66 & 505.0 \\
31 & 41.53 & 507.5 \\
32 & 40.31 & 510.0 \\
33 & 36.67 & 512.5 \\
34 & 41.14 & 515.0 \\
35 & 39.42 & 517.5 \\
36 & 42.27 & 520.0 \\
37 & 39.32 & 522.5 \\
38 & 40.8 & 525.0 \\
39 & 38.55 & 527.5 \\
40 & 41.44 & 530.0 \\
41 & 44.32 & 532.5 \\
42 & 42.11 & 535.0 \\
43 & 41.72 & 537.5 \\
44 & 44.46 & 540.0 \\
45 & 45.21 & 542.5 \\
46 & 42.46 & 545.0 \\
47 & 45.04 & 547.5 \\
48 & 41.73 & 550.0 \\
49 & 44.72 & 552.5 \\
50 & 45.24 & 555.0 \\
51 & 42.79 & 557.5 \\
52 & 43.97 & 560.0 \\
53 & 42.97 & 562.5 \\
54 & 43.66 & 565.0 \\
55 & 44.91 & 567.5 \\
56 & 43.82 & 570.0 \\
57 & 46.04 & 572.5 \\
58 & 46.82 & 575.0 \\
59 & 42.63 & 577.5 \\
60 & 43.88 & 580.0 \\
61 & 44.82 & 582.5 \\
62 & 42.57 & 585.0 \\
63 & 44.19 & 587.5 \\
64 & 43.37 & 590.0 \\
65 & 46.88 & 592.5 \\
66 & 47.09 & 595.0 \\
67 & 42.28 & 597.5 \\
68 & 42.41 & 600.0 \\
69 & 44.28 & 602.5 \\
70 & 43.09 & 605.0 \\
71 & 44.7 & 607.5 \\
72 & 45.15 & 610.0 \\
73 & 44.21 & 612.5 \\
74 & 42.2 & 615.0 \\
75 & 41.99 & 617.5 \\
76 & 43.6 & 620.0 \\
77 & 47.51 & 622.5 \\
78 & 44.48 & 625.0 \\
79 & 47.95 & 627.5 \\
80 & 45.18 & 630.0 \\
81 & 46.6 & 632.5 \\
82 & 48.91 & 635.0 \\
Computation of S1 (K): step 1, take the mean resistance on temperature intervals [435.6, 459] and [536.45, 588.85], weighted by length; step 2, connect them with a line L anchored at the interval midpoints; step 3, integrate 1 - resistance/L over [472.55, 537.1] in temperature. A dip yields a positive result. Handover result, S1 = 8.4 K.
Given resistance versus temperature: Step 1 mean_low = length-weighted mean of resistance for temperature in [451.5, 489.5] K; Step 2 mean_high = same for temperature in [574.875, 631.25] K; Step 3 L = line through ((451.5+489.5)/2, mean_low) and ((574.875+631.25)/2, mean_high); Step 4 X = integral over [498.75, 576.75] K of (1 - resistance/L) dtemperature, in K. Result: -3.3 K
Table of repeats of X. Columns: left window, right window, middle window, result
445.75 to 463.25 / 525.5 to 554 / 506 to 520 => 1.1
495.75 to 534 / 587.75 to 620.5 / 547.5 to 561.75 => -0.5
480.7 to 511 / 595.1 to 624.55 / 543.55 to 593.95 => -1.6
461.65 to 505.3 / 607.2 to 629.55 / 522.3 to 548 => -1.5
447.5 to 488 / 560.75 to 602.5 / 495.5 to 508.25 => -0.9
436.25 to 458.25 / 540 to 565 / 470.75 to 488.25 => 5.7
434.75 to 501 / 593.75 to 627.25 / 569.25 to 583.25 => -0.5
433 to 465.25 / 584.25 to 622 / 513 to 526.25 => 1.1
